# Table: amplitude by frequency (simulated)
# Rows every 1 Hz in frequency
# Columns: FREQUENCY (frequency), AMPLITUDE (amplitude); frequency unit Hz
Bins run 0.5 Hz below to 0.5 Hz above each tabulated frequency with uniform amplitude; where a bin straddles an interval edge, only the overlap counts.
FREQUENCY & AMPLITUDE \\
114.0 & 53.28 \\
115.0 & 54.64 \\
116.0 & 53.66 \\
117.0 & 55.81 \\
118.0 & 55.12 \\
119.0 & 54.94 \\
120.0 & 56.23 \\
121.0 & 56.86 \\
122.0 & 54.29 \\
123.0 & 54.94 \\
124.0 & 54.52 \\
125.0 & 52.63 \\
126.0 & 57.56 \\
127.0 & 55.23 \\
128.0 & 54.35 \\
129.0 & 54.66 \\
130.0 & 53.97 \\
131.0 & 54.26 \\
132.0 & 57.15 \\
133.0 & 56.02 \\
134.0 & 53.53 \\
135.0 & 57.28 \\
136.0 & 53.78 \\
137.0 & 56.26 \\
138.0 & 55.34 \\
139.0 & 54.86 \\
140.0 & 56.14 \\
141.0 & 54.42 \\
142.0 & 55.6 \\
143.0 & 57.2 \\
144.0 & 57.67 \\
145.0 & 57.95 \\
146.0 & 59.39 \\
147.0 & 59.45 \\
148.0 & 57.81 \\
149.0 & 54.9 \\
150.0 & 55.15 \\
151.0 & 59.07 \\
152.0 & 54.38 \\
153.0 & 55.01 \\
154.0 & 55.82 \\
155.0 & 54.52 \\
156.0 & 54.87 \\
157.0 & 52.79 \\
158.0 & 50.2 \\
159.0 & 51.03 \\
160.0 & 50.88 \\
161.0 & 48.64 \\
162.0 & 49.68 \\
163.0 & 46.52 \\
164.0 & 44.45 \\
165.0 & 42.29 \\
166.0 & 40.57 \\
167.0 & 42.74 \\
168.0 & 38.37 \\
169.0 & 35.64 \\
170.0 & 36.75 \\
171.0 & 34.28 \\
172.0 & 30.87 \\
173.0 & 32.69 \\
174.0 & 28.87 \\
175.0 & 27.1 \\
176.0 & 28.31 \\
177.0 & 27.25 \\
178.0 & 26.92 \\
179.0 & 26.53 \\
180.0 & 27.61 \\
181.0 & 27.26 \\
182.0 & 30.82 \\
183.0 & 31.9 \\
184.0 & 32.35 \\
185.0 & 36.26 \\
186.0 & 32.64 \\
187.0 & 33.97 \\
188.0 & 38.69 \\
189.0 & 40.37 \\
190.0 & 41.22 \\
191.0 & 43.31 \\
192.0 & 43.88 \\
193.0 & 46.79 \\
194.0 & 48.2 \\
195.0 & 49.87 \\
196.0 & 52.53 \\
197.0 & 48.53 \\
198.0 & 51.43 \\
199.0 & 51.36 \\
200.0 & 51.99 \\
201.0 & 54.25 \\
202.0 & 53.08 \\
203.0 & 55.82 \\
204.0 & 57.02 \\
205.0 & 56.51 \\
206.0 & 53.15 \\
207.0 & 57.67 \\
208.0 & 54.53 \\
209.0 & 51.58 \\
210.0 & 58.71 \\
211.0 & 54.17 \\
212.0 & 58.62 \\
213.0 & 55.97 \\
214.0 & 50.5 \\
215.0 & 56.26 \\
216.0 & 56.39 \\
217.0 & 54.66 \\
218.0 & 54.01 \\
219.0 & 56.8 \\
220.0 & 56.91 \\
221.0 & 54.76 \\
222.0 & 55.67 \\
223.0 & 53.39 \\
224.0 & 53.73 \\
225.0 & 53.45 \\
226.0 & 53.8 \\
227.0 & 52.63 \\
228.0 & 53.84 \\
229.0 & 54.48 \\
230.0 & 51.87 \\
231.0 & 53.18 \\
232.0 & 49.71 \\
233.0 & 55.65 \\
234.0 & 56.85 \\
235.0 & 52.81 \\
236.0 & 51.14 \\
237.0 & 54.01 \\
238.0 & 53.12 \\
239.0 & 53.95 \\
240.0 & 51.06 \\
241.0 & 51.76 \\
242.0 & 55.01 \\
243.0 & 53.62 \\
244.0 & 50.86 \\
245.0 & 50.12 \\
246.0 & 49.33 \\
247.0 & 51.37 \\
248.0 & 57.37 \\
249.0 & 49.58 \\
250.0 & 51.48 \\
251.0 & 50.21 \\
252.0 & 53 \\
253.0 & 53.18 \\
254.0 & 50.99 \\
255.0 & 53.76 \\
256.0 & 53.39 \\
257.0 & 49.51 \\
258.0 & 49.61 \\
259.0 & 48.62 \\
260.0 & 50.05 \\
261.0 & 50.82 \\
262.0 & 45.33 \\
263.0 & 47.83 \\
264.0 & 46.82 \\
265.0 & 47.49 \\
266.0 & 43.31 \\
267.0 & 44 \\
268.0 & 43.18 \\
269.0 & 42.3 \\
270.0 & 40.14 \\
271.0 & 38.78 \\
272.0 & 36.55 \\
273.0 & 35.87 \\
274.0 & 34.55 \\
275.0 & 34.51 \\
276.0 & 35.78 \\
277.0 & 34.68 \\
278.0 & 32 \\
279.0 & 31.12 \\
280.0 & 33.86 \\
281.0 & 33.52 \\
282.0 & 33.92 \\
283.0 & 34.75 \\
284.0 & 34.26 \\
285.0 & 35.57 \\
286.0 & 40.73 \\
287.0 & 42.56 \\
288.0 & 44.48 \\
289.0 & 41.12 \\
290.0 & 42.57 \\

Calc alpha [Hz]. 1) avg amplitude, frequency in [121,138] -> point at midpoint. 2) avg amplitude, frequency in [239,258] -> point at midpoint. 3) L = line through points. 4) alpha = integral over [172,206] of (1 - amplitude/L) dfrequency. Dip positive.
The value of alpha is 8.24 Hz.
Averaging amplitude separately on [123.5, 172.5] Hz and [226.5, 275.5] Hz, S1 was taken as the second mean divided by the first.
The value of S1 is 0.9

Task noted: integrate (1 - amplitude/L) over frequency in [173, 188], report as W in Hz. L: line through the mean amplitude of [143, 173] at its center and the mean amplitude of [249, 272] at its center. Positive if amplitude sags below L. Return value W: 5.7 Hz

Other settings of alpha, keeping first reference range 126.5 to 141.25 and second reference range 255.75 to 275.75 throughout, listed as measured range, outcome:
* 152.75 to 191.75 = 9.65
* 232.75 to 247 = -2.03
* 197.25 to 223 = -3.25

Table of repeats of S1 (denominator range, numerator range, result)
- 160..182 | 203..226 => 1.55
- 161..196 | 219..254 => 1.43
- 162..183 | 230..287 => 1.35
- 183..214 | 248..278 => 0.93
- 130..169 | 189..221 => 1.00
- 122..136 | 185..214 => 0.90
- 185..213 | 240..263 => 1.04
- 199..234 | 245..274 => 0.87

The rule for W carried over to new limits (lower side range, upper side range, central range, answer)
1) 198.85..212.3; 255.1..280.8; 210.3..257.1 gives -4.17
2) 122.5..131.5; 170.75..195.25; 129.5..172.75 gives -4.78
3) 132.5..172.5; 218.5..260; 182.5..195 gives 2.95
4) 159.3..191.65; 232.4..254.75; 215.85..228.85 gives -1.95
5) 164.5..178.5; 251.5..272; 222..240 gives -4.51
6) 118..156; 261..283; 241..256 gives -3.67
